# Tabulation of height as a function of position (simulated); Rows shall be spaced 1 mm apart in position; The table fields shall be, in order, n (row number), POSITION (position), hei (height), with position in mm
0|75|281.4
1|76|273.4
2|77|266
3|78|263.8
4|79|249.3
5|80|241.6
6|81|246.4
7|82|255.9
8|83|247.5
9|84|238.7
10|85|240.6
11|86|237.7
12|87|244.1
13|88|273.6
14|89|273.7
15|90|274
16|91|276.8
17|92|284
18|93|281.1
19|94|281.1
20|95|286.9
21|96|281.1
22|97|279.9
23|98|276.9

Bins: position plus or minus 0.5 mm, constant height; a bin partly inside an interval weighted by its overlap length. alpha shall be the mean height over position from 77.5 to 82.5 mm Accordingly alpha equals 251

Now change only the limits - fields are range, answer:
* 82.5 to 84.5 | 243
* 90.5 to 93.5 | 281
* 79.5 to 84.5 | 246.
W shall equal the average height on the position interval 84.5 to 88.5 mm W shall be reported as 249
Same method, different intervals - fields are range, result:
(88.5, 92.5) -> 277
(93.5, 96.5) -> 283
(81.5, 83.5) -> 252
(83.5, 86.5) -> 239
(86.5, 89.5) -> 264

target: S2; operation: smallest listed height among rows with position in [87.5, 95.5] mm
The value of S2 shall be 273.6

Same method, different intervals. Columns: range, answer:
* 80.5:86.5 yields 237.7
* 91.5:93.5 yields 281.1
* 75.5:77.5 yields 266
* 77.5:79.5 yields 249.3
